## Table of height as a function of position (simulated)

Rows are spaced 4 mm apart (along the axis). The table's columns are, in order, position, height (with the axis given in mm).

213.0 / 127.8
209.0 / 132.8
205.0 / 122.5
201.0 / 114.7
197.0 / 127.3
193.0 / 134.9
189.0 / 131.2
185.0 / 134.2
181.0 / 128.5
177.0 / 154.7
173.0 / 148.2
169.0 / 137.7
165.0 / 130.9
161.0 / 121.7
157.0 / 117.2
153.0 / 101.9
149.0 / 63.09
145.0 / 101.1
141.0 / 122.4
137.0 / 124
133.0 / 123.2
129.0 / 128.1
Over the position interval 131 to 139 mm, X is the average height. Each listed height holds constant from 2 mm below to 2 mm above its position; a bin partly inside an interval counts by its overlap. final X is 124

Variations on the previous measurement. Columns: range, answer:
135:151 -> 103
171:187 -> 141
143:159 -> 95.8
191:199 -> 131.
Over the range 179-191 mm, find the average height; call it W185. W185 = 131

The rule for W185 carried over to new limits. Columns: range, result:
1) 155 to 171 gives 127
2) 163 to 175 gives 139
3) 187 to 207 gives 126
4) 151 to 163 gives 114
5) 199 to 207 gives 119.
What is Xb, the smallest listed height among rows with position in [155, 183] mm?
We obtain 117.2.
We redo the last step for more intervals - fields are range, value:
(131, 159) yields 63.09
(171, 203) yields 114.7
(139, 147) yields 101.1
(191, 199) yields 127.3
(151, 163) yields 101.9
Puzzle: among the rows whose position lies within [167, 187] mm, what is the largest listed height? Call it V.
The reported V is 154.7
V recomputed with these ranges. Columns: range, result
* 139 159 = 122.4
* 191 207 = 134.9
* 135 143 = 124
